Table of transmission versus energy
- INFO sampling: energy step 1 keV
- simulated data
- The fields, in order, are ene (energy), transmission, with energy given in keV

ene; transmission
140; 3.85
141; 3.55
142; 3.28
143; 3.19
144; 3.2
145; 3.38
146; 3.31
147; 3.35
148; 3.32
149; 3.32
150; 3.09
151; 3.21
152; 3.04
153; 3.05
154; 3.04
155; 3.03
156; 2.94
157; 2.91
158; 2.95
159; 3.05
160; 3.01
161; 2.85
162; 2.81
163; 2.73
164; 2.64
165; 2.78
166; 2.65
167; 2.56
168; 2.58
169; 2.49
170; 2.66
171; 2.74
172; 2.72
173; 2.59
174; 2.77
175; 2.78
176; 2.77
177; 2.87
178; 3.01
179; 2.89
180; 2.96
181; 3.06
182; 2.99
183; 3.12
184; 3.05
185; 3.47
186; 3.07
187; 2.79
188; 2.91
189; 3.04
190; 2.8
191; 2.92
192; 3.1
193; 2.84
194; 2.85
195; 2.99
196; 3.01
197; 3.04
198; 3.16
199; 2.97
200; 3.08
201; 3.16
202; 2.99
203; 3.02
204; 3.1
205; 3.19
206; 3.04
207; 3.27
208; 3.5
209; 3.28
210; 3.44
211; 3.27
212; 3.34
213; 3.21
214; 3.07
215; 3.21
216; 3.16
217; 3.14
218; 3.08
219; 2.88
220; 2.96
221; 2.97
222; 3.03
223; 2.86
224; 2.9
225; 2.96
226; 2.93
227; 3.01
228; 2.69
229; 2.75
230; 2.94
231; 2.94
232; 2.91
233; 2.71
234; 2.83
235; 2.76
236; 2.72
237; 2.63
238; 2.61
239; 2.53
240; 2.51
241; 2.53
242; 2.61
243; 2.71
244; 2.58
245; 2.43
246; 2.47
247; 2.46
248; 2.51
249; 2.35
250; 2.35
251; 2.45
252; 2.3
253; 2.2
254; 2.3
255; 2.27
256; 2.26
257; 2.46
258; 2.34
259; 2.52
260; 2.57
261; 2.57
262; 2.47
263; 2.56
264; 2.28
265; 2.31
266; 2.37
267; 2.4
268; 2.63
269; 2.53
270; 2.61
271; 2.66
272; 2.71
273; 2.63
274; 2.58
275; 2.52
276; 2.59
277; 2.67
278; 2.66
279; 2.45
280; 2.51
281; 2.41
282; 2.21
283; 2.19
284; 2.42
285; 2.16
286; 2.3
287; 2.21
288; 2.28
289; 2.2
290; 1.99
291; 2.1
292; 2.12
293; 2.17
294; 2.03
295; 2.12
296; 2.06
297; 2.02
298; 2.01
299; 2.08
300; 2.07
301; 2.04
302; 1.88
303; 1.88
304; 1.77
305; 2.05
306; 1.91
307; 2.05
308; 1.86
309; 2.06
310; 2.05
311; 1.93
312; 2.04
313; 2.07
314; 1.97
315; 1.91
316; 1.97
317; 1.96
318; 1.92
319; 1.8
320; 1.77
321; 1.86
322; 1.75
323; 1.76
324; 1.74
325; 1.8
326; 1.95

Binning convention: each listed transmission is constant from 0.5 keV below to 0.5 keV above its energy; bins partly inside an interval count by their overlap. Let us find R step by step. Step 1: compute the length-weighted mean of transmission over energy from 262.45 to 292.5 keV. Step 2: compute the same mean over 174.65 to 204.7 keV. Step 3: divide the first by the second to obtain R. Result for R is 0.8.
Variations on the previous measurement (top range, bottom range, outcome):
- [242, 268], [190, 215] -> 0.78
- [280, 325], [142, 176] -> 0.69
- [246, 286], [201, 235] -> 0.80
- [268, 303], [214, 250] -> 0.83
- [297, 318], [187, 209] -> 0.65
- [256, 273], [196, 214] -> 0.79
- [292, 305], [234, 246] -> 0.77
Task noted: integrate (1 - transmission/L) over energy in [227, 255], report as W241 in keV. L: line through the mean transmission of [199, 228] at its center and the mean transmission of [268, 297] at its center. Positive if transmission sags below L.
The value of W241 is 2.21 keV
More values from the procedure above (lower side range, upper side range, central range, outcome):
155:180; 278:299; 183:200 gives -2.11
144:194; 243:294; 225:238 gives -1.05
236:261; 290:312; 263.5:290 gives -2.53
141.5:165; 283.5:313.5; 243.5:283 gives -2.71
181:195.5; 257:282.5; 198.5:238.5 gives -2.76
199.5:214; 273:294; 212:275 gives 2.81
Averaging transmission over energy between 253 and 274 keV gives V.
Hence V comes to 2.47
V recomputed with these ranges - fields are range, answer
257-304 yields 2.32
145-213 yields 2.99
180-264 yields 2.84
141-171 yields 2.99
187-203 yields 2.99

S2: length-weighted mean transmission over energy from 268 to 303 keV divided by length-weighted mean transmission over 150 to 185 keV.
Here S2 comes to 0.8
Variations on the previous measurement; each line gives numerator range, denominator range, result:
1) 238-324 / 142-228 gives 0.75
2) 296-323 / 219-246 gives 0.70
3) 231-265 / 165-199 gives 0.87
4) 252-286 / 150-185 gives 0.85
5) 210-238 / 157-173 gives 1.08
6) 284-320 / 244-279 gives 0.82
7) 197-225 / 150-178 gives 1.10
